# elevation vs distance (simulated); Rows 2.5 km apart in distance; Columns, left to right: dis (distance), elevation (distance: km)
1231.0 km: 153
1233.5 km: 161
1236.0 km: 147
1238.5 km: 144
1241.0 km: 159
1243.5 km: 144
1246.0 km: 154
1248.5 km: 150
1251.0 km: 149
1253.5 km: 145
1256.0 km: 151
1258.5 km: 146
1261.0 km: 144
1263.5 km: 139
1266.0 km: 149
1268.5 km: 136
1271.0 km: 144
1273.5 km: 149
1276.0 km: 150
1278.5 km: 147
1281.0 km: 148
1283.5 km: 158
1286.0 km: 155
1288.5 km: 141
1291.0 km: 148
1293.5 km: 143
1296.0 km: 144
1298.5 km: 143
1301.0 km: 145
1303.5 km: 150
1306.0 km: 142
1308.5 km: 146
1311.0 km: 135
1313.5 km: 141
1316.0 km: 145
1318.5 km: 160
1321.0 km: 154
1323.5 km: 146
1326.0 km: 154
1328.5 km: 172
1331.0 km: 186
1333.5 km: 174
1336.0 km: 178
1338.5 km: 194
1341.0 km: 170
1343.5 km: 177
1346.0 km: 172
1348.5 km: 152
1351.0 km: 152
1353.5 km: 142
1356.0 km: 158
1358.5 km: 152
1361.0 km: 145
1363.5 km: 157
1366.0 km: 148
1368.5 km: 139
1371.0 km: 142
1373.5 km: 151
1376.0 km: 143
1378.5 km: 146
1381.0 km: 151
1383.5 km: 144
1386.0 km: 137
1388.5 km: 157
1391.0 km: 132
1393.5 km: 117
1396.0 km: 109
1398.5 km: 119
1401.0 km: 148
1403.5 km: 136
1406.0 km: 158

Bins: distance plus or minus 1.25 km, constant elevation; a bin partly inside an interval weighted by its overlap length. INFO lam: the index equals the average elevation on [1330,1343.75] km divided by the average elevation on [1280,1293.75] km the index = 1.21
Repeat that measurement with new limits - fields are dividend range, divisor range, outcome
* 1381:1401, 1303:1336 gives 0.86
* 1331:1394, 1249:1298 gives 1.05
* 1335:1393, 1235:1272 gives 1.04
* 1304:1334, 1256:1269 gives 1.07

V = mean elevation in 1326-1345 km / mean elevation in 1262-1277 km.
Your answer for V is 1.2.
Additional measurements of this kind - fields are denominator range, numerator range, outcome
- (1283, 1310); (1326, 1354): 1.16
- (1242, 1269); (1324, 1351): 1.17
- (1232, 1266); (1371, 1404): 0.93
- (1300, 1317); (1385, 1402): 0.91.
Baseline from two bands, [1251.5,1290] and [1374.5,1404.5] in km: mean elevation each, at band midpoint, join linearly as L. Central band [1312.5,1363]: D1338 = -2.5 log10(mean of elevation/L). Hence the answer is -0.145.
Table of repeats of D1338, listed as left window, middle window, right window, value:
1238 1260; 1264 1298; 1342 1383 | 0.02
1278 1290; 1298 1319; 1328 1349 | 0.12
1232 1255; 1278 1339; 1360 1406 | -0.06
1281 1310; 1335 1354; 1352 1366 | -0.13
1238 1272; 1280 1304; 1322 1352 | 0.07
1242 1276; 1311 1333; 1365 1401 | -0.10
